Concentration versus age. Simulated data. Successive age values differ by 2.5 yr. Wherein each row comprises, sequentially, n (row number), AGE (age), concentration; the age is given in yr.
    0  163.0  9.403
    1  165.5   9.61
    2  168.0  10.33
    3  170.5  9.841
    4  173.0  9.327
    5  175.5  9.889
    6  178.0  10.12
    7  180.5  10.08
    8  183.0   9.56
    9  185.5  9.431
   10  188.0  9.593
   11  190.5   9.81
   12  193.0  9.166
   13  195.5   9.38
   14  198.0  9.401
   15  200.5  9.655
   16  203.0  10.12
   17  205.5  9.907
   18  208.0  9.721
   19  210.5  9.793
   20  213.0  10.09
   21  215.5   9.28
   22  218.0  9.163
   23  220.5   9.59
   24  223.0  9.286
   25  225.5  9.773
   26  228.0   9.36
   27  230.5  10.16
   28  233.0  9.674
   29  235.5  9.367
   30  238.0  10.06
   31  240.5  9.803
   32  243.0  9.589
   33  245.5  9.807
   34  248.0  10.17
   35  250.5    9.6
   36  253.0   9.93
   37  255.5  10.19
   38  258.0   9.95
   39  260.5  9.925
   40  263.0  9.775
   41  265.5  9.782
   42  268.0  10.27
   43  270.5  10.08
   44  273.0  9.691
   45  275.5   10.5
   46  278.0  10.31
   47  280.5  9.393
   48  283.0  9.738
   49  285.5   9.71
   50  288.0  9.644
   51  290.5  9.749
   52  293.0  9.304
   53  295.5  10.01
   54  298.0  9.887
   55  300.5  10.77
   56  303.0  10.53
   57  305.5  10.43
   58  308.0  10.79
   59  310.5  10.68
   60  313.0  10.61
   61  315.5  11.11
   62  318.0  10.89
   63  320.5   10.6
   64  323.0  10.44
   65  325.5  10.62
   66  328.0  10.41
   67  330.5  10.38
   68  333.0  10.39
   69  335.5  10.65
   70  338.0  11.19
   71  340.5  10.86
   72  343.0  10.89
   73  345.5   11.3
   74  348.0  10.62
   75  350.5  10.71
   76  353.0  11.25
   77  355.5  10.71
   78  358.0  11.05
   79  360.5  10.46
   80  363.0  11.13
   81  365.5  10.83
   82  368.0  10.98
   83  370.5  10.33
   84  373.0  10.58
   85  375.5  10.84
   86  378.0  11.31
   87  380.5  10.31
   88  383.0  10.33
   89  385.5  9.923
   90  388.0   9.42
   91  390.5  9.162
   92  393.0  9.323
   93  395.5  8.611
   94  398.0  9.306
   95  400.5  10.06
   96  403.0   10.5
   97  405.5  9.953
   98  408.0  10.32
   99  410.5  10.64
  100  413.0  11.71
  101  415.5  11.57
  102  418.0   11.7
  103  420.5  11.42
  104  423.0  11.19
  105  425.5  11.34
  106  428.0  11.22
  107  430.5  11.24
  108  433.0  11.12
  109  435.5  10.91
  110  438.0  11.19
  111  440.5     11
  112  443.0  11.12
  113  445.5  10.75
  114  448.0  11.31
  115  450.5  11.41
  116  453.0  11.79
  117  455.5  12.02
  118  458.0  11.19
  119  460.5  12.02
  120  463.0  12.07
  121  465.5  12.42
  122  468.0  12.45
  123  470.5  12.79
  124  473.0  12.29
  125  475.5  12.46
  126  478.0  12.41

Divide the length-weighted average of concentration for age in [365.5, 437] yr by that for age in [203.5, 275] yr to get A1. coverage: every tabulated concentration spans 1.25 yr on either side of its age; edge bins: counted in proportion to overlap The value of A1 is 1.08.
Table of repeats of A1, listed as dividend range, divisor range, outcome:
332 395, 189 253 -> 1.09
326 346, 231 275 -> 1.09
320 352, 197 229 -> 1.11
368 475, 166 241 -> 1.13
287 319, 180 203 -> 1.08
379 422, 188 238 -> 1.07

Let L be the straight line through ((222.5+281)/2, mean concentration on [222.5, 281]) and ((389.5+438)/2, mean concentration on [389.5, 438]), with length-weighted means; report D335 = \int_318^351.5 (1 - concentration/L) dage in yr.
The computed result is -1.5 yr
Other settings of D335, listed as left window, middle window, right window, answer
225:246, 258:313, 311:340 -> 1.04 yr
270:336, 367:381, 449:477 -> 0.42 yr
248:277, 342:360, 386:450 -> -0.96 yr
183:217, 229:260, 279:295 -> -0.73 yr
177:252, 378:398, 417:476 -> 2.58 yr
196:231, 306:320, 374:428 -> -0.99 yr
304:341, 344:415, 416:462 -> 3.61 yr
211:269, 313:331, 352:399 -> -0.98 yr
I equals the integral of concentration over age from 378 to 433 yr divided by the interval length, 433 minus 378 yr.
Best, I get 10.5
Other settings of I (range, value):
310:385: 10.7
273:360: 10.5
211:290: 9.8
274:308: 10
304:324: 10.7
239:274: 9.9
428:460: 11.3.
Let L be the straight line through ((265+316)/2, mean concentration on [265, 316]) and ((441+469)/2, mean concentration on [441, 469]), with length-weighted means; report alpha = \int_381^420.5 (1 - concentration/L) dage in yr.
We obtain 3.4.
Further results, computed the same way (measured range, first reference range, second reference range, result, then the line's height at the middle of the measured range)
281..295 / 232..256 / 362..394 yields 0.5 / 9.99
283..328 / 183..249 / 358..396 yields -1.4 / 10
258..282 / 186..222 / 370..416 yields -0.4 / 9.82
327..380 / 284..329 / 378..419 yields -2.7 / 10.3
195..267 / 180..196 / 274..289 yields -0.2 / 9.71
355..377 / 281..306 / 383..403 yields -2.6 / 9.64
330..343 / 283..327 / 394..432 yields -0.4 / 10.4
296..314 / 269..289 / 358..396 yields -0.9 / 10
